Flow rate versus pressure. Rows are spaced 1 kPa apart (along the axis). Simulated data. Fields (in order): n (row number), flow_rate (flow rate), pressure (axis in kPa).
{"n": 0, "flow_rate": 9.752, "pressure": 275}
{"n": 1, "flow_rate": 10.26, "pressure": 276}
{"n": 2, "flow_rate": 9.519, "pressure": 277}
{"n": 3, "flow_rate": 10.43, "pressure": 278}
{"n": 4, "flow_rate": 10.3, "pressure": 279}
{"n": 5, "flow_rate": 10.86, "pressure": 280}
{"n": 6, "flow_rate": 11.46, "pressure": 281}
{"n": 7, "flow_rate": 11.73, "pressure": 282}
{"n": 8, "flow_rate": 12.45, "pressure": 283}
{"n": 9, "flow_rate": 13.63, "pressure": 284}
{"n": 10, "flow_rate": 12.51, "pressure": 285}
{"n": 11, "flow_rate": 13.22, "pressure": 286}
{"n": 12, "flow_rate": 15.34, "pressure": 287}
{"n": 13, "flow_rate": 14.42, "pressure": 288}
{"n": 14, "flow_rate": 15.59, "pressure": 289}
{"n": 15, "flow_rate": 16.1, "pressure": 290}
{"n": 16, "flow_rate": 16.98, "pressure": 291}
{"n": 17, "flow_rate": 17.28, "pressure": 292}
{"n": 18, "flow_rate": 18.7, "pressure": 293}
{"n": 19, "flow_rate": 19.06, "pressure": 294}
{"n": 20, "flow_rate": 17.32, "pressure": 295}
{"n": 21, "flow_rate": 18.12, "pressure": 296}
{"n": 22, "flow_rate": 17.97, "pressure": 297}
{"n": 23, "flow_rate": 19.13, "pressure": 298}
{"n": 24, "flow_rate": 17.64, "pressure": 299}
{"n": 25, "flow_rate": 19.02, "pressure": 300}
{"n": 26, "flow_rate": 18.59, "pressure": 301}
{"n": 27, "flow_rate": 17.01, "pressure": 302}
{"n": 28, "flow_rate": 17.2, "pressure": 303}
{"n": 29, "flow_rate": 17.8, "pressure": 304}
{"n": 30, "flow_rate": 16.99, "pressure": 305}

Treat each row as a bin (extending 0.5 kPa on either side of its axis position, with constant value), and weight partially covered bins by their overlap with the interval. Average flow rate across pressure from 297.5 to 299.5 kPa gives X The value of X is 18.4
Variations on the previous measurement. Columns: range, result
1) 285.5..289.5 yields 14.6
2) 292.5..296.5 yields 18.3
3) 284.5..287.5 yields 13.7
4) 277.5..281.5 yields 10.8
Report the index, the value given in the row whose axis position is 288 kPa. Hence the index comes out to 14.42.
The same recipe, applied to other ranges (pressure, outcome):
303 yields 17.2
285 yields 12.51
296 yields 18.12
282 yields 11.73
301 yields 18.59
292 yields 17.28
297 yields 17.97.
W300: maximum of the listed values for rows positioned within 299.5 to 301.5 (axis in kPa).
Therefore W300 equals 19.02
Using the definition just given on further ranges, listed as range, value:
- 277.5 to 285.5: 13.63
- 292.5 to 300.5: 19.13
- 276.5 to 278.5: 10.43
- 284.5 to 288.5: 15.34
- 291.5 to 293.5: 18.7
